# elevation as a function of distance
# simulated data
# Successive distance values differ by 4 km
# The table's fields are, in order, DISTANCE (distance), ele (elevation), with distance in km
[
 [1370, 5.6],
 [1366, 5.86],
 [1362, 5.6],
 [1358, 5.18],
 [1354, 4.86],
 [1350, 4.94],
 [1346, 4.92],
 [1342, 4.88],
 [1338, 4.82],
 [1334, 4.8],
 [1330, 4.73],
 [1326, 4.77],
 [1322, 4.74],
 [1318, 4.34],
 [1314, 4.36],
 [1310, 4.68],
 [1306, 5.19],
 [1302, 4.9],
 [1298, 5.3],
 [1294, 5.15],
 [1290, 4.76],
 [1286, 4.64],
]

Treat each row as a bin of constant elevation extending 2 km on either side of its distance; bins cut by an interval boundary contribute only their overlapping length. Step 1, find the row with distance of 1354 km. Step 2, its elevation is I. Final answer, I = 4.86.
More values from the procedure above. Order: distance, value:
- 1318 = 4.34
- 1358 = 5.18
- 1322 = 4.74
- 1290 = 4.76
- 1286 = 4.64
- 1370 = 5.6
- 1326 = 4.77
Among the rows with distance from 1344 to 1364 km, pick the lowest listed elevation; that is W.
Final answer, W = 4.86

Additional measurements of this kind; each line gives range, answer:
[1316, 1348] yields 4.34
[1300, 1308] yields 4.9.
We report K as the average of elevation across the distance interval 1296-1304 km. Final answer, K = 5.1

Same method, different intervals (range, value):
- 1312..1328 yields 4.55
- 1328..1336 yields 4.77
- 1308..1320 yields 4.46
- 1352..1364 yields 5.21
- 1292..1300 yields 5.22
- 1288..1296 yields 4.96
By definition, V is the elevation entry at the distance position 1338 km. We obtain 4.82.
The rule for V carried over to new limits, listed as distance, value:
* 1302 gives 4.9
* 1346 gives 4.92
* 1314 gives 4.36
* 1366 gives 5.86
